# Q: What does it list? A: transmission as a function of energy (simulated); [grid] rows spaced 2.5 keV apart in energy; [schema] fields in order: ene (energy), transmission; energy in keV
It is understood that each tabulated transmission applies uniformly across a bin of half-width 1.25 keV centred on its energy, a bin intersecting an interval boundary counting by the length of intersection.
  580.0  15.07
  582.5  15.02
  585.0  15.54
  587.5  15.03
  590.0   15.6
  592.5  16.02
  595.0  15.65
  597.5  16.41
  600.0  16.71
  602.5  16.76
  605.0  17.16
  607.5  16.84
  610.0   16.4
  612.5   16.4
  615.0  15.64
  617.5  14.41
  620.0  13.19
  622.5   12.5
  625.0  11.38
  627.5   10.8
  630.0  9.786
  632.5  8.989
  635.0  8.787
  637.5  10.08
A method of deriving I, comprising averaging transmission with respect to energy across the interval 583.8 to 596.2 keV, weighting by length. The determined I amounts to 15.6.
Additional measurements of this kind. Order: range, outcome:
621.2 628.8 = 11.6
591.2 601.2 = 16.2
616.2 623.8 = 13.4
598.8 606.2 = 16.9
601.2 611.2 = 16.8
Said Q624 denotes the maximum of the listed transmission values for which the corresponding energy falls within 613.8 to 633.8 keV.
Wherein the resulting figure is 15.64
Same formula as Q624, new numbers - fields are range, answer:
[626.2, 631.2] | 10.8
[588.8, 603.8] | 16.76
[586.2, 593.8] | 16.02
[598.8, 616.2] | 17.16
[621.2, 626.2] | 12.5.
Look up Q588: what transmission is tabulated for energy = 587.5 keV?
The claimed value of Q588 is 15.03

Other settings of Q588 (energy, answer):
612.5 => 16.4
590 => 15.6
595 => 15.65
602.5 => 16.76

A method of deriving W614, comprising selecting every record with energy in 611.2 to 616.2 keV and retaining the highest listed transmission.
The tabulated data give 16.4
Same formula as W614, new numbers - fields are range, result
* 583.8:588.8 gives 15.54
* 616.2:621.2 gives 14.41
